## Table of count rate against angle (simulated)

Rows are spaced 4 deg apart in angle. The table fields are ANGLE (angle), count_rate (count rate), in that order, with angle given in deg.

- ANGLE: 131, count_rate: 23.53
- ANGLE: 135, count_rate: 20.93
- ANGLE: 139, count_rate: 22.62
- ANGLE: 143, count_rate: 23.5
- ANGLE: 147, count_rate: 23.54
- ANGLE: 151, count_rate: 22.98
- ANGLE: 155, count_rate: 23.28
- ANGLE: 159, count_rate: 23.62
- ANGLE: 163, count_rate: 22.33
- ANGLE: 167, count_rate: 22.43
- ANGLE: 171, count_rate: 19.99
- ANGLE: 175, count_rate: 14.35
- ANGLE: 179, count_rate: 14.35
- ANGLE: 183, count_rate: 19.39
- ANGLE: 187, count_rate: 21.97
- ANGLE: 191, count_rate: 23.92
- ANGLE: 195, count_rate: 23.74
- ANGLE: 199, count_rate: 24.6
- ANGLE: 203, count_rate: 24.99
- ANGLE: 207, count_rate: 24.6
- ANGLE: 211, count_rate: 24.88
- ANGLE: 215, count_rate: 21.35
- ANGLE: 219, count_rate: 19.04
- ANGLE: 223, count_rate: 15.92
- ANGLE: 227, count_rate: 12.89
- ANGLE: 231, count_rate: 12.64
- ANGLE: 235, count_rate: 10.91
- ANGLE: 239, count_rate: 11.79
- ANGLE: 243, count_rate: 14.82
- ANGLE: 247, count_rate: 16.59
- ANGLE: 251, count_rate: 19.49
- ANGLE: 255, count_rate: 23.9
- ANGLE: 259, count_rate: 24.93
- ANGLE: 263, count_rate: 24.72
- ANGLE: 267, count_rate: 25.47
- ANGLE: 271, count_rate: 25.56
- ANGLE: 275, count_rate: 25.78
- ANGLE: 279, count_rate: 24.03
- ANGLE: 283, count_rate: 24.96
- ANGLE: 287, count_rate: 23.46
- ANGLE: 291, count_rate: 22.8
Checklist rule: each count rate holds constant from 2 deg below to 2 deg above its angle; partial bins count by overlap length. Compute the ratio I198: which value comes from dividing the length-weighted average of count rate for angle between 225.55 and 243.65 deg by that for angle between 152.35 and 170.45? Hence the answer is 0.55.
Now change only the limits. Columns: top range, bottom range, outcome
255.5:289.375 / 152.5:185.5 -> 1.24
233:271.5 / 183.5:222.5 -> 0.86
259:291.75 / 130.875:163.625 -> 1.08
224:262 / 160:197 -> 0.82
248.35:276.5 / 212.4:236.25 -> 1.52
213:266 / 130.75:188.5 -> 0.84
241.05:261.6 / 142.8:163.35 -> 0.86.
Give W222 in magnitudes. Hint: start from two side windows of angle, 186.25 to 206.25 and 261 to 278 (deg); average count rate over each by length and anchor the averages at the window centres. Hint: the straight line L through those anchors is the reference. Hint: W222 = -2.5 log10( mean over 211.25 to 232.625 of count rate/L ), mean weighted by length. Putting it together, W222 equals 0.39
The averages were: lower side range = 24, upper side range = 25.3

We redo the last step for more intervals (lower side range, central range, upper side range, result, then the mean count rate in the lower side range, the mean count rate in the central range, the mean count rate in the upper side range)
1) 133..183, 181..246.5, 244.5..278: 0.16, 21.1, 19.2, 23.2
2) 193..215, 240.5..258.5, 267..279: 0.30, 24.3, 19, 25.4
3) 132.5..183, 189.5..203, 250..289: -0.09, 21.1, 24.2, 24.4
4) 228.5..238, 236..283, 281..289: -0.18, 11.8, 21.5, 24.2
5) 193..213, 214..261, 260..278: 0.42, 24.6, 16.9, 25.3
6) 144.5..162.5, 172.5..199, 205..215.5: 0.18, 23.3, 20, 23.9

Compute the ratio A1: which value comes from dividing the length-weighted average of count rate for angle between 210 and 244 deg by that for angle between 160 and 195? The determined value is 0.78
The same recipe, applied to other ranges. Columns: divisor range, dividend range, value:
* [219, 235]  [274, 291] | 1.72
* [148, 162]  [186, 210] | 1.04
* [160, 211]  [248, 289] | 1.11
